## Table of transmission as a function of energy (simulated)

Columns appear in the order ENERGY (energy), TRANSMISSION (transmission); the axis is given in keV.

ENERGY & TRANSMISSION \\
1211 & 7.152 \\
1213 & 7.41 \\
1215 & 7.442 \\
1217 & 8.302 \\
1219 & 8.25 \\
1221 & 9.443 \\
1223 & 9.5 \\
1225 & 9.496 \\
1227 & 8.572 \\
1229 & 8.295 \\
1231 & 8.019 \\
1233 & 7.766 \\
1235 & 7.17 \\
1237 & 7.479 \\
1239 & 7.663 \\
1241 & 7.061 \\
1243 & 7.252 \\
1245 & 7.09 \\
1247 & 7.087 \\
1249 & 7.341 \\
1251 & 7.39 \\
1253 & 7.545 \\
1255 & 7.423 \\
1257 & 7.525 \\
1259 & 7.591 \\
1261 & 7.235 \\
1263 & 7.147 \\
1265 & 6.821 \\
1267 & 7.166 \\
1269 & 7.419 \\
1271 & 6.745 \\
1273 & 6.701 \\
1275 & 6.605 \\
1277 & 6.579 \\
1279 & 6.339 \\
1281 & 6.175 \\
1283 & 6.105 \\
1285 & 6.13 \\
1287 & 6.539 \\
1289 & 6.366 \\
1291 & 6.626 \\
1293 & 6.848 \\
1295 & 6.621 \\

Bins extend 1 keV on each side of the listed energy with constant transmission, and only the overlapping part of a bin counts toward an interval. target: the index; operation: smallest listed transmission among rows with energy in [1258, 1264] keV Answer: 7.147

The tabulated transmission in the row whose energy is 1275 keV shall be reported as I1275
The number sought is 6.605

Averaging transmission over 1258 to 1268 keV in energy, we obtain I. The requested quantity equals 7.19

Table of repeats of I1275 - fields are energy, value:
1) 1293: 6.848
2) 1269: 7.419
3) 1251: 7.39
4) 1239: 7.663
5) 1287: 6.539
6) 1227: 8.572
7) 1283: 6.105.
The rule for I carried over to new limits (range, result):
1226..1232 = 8.3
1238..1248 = 7.23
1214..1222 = 8.36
